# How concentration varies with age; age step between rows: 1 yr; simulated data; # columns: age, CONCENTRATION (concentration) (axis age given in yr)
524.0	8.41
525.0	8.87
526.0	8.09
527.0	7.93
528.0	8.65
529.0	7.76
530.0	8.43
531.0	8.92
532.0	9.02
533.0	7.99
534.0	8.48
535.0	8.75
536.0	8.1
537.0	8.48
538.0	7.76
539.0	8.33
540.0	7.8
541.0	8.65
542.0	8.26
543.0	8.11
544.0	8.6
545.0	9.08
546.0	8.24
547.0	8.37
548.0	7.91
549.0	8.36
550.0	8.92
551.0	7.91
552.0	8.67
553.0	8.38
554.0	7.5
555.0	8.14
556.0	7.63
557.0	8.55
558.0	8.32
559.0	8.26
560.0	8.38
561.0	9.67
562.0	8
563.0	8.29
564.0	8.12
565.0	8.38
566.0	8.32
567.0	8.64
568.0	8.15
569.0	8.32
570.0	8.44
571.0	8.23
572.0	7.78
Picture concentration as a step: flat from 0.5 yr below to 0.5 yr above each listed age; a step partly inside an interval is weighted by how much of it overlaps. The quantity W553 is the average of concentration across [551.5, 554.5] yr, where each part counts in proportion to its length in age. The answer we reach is 8.18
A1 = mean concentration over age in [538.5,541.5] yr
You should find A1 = 8.26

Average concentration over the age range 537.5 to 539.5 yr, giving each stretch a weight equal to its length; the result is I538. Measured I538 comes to 8.04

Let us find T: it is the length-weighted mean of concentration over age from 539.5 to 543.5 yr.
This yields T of 8.2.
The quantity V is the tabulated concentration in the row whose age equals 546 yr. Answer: 8.24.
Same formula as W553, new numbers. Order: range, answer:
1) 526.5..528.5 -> 8.29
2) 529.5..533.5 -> 8.59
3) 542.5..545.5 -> 8.6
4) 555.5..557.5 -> 8.09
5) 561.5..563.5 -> 8.14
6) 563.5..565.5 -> 8.25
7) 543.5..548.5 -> 8.44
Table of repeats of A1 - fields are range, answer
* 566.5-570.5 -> 8.39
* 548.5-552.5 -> 8.46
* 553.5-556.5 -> 7.76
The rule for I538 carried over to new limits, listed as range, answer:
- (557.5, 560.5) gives 8.32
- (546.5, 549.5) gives 8.21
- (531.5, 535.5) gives 8.56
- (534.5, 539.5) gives 8.28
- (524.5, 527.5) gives 8.3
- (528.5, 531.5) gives 8.37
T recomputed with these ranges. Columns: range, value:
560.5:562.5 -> 8.84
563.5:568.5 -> 8.32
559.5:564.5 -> 8.49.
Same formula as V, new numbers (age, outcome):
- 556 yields 7.63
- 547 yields 8.37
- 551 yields 7.91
